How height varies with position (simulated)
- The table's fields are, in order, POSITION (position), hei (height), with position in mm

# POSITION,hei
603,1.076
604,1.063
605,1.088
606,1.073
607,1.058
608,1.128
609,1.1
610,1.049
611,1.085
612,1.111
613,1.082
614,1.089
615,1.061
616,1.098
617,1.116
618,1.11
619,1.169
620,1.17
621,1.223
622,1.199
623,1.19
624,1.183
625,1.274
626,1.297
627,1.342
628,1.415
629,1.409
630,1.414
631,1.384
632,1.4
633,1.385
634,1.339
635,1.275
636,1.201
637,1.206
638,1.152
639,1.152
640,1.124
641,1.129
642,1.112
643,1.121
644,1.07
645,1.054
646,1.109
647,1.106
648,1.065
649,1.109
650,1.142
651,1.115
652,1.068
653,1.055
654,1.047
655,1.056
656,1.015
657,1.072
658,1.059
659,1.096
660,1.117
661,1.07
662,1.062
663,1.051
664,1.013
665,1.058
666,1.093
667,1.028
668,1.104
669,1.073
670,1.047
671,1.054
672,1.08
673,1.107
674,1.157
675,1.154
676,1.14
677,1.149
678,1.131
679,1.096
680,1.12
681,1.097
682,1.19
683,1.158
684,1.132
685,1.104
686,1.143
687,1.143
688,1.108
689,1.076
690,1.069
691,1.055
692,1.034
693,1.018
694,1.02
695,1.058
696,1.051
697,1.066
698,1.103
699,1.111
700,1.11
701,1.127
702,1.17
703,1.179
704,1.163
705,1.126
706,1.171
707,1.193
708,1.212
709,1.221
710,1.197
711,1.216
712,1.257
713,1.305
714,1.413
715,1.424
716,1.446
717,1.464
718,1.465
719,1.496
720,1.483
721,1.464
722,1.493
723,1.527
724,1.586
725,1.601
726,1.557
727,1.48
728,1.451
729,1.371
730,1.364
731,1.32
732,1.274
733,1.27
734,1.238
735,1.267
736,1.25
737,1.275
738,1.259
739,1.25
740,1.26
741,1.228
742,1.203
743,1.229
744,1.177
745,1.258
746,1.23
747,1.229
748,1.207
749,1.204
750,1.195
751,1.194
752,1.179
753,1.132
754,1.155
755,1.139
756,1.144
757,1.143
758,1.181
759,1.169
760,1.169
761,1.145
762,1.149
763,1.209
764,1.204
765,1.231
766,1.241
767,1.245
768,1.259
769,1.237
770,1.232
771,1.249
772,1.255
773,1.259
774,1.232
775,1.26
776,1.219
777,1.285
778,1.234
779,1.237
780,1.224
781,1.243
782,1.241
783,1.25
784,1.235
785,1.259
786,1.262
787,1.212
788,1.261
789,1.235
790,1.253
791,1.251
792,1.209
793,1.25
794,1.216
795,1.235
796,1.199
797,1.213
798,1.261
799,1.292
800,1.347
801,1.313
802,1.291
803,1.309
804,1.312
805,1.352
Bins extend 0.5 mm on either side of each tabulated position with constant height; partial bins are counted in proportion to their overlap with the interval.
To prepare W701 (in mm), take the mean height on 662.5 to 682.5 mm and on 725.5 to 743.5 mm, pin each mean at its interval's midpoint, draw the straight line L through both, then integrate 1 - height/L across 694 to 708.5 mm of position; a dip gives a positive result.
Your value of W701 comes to 0.8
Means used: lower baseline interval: 1.1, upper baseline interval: 1.31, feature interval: 1.13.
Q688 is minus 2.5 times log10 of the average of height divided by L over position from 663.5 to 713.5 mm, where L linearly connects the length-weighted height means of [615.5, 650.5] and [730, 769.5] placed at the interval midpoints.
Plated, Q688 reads 0.09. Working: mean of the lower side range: 1.21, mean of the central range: 1.12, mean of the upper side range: 1.22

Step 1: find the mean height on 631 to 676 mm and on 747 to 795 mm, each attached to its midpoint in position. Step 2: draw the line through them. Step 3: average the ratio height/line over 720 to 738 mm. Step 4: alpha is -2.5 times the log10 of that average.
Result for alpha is -0.18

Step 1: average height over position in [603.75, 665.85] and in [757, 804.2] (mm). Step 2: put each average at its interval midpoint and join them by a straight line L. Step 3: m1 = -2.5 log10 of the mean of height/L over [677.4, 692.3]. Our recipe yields 0.06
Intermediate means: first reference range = 1.15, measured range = 1.11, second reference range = 1.24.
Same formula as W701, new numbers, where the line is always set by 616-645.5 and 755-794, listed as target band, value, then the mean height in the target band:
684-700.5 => 1.9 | 1.08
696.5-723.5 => -1.2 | 1.28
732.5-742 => -0.2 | 1.25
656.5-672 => 2.0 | 1.07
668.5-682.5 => 1.3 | 1.11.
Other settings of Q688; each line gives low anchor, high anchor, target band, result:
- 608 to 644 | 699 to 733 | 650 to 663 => 0.17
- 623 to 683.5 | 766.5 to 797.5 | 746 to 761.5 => 0.04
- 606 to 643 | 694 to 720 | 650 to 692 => 0.12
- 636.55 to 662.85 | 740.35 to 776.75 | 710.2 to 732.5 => -0.22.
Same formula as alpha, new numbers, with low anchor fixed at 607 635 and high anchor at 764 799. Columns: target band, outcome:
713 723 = -0.18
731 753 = 0.00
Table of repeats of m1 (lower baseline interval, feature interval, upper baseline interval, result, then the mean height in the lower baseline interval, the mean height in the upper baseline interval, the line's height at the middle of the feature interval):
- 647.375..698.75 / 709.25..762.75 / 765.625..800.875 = -0.106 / 1.09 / 1.25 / 1.18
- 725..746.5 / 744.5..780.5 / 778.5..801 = 0.057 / 1.3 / 1.25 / 1.27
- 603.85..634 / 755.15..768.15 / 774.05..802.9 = 0.048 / 1.2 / 1.25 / 1.24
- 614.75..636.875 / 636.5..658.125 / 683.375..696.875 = 0.095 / 1.26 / 1.08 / 1.2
